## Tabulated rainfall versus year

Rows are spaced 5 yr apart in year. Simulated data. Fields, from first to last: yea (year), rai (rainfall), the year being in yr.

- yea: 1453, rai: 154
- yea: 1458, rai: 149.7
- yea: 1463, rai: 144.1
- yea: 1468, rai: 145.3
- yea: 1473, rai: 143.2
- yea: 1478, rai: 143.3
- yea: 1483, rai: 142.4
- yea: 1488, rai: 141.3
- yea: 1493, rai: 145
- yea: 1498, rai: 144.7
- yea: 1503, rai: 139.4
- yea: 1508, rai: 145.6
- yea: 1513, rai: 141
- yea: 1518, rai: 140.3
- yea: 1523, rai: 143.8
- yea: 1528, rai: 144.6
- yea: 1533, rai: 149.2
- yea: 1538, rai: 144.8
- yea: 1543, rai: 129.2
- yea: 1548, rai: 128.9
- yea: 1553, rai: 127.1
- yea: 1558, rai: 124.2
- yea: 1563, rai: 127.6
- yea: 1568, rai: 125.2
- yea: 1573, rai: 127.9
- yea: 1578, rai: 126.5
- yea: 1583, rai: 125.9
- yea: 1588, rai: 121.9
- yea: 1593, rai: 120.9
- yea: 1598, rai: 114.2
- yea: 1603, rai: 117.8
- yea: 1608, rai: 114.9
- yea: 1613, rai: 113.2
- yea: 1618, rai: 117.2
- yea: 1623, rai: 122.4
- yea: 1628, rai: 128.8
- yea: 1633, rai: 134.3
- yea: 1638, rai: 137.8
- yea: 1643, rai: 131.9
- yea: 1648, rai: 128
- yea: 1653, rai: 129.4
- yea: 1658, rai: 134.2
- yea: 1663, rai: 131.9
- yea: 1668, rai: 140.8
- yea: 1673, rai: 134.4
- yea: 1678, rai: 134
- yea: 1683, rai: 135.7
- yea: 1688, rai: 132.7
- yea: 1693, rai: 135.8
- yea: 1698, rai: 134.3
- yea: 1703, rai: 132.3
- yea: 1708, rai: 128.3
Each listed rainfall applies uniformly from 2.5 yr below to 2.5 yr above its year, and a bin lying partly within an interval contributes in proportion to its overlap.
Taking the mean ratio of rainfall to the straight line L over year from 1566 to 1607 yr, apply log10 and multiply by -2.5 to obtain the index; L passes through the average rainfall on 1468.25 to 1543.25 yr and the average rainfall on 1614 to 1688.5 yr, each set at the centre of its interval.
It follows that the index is 0.120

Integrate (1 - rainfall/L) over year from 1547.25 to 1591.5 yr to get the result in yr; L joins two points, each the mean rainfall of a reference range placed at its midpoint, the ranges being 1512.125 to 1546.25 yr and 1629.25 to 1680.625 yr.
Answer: 4.2 yr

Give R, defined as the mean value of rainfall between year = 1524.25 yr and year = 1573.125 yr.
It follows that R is 133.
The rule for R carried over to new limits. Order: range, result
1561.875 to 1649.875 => 124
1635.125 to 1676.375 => 134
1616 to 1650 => 129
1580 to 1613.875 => 119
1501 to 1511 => 143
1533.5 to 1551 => 136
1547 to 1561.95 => 127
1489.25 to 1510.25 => 144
